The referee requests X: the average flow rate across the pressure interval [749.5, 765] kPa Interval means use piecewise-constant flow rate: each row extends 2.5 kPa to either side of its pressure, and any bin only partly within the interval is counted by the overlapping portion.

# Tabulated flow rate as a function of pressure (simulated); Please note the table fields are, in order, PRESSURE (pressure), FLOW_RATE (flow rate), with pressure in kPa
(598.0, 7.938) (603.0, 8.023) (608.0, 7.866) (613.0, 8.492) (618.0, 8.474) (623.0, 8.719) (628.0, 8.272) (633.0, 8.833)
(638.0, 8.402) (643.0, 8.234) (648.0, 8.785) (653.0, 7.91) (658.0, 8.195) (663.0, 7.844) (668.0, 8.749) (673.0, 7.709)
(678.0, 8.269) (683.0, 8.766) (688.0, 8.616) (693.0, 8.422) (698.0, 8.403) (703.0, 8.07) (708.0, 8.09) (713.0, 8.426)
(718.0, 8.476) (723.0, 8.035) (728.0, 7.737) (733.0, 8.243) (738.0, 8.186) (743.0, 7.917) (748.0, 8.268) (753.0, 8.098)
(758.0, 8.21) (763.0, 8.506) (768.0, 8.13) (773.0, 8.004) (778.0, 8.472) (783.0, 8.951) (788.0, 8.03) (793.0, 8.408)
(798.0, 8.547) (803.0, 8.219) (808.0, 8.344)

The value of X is 8.26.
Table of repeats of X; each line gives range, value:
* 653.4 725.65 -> 8.28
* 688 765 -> 8.22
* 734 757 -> 8.13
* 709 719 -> 8.39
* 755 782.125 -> 8.3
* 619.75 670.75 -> 8.39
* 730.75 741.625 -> 8.18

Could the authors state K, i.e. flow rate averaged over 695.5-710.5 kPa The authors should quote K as 8.19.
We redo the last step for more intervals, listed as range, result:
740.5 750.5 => 8.09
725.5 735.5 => 7.99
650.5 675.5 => 8.08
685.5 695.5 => 8.52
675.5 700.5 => 8.5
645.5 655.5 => 8.35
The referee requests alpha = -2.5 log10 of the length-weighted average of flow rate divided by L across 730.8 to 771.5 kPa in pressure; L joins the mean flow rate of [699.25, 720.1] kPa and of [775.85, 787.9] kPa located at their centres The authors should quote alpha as 0.034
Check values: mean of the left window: 8.27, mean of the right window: 8.58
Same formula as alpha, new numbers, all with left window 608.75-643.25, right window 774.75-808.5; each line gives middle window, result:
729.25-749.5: 0.04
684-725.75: 0.02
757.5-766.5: 0.01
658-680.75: 0.04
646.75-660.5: 0.03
